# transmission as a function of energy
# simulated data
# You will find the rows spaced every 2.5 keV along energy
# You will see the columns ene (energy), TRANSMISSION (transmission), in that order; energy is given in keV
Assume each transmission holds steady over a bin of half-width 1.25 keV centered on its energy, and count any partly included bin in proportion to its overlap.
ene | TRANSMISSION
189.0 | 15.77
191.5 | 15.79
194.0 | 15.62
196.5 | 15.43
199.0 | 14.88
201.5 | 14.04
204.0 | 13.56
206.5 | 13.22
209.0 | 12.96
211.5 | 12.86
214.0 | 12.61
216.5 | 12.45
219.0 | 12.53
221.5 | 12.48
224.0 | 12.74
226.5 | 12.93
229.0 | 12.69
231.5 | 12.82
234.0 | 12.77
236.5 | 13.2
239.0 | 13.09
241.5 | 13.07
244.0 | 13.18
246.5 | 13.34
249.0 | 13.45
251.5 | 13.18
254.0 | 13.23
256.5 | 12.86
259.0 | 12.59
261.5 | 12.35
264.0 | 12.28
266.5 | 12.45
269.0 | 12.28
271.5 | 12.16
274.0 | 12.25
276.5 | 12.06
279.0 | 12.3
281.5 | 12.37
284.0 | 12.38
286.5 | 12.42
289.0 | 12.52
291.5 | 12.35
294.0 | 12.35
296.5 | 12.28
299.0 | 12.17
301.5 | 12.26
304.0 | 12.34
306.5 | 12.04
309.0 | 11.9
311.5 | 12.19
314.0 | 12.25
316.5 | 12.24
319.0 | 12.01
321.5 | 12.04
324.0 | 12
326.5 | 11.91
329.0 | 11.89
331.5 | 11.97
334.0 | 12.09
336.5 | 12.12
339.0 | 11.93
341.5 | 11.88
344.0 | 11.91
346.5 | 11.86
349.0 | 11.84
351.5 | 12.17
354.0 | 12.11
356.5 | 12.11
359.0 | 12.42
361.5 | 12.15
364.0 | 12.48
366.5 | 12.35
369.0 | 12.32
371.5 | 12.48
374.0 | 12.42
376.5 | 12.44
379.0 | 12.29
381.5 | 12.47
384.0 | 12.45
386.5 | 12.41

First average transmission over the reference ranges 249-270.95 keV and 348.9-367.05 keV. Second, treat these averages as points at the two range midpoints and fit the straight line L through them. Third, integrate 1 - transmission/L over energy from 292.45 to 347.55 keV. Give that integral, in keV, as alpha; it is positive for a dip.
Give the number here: 1.4 keV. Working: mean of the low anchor 12.7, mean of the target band 12.1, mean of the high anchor 12.2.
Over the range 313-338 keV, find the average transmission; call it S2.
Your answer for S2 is 12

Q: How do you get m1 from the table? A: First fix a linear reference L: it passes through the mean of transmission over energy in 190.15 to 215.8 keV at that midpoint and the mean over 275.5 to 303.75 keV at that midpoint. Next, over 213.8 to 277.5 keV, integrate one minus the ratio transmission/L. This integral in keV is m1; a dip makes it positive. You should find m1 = 2.2 keV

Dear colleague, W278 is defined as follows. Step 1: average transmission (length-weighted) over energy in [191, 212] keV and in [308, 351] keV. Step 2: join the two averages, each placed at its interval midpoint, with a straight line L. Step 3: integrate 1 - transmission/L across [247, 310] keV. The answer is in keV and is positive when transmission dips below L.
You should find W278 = 2.2 keV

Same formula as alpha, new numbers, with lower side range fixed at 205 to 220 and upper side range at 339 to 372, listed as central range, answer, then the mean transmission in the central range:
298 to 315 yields 0.3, 12.2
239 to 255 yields -0.8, 13.2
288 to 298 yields 0.0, 12.4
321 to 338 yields 0.4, 12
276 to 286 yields 0.1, 12.3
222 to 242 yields -0.3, 12.9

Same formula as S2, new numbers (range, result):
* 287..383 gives 12.2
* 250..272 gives 12.6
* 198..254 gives 13.1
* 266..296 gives 12.3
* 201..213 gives 13.3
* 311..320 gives 12.2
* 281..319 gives 12.3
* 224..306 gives 12.6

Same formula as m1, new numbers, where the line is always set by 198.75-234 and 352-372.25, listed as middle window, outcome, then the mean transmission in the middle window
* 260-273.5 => 0.5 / 12.3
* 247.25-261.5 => -0.2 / 13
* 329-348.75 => 0.7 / 12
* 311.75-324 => 0.4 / 12.1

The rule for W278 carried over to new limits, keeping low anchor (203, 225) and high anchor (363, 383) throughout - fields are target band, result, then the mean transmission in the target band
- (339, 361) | 0.8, 12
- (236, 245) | -0.3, 13.1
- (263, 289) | 0.7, 12.3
